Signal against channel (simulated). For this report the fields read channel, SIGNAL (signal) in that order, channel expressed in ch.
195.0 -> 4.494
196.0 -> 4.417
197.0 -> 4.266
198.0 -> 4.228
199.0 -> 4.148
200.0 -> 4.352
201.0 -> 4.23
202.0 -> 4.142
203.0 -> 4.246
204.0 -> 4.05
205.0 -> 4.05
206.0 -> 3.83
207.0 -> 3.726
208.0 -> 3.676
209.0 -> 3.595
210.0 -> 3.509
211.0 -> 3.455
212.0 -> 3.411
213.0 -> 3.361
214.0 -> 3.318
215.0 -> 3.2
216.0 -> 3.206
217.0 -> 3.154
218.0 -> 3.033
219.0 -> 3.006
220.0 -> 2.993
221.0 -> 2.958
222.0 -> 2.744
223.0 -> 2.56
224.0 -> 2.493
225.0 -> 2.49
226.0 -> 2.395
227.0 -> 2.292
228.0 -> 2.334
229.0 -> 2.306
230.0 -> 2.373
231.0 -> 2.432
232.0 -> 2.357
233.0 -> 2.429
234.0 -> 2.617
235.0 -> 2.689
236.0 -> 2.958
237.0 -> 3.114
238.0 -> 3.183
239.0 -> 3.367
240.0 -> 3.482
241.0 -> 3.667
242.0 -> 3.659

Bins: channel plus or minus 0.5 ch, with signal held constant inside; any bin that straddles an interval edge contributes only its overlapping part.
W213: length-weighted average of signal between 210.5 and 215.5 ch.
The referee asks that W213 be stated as 3.35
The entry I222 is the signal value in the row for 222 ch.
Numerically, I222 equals 2.744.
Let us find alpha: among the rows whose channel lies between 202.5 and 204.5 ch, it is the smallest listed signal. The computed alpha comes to 4.05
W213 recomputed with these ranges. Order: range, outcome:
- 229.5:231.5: 2.4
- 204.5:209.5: 3.78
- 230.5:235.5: 2.5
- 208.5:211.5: 3.52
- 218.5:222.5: 2.93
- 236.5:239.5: 3.22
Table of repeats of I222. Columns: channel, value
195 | 4.494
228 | 2.334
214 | 3.318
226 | 2.395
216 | 3.206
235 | 2.689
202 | 4.142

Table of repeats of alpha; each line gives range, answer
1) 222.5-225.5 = 2.49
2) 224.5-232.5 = 2.292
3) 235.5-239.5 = 2.958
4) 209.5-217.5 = 3.154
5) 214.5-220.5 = 2.993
